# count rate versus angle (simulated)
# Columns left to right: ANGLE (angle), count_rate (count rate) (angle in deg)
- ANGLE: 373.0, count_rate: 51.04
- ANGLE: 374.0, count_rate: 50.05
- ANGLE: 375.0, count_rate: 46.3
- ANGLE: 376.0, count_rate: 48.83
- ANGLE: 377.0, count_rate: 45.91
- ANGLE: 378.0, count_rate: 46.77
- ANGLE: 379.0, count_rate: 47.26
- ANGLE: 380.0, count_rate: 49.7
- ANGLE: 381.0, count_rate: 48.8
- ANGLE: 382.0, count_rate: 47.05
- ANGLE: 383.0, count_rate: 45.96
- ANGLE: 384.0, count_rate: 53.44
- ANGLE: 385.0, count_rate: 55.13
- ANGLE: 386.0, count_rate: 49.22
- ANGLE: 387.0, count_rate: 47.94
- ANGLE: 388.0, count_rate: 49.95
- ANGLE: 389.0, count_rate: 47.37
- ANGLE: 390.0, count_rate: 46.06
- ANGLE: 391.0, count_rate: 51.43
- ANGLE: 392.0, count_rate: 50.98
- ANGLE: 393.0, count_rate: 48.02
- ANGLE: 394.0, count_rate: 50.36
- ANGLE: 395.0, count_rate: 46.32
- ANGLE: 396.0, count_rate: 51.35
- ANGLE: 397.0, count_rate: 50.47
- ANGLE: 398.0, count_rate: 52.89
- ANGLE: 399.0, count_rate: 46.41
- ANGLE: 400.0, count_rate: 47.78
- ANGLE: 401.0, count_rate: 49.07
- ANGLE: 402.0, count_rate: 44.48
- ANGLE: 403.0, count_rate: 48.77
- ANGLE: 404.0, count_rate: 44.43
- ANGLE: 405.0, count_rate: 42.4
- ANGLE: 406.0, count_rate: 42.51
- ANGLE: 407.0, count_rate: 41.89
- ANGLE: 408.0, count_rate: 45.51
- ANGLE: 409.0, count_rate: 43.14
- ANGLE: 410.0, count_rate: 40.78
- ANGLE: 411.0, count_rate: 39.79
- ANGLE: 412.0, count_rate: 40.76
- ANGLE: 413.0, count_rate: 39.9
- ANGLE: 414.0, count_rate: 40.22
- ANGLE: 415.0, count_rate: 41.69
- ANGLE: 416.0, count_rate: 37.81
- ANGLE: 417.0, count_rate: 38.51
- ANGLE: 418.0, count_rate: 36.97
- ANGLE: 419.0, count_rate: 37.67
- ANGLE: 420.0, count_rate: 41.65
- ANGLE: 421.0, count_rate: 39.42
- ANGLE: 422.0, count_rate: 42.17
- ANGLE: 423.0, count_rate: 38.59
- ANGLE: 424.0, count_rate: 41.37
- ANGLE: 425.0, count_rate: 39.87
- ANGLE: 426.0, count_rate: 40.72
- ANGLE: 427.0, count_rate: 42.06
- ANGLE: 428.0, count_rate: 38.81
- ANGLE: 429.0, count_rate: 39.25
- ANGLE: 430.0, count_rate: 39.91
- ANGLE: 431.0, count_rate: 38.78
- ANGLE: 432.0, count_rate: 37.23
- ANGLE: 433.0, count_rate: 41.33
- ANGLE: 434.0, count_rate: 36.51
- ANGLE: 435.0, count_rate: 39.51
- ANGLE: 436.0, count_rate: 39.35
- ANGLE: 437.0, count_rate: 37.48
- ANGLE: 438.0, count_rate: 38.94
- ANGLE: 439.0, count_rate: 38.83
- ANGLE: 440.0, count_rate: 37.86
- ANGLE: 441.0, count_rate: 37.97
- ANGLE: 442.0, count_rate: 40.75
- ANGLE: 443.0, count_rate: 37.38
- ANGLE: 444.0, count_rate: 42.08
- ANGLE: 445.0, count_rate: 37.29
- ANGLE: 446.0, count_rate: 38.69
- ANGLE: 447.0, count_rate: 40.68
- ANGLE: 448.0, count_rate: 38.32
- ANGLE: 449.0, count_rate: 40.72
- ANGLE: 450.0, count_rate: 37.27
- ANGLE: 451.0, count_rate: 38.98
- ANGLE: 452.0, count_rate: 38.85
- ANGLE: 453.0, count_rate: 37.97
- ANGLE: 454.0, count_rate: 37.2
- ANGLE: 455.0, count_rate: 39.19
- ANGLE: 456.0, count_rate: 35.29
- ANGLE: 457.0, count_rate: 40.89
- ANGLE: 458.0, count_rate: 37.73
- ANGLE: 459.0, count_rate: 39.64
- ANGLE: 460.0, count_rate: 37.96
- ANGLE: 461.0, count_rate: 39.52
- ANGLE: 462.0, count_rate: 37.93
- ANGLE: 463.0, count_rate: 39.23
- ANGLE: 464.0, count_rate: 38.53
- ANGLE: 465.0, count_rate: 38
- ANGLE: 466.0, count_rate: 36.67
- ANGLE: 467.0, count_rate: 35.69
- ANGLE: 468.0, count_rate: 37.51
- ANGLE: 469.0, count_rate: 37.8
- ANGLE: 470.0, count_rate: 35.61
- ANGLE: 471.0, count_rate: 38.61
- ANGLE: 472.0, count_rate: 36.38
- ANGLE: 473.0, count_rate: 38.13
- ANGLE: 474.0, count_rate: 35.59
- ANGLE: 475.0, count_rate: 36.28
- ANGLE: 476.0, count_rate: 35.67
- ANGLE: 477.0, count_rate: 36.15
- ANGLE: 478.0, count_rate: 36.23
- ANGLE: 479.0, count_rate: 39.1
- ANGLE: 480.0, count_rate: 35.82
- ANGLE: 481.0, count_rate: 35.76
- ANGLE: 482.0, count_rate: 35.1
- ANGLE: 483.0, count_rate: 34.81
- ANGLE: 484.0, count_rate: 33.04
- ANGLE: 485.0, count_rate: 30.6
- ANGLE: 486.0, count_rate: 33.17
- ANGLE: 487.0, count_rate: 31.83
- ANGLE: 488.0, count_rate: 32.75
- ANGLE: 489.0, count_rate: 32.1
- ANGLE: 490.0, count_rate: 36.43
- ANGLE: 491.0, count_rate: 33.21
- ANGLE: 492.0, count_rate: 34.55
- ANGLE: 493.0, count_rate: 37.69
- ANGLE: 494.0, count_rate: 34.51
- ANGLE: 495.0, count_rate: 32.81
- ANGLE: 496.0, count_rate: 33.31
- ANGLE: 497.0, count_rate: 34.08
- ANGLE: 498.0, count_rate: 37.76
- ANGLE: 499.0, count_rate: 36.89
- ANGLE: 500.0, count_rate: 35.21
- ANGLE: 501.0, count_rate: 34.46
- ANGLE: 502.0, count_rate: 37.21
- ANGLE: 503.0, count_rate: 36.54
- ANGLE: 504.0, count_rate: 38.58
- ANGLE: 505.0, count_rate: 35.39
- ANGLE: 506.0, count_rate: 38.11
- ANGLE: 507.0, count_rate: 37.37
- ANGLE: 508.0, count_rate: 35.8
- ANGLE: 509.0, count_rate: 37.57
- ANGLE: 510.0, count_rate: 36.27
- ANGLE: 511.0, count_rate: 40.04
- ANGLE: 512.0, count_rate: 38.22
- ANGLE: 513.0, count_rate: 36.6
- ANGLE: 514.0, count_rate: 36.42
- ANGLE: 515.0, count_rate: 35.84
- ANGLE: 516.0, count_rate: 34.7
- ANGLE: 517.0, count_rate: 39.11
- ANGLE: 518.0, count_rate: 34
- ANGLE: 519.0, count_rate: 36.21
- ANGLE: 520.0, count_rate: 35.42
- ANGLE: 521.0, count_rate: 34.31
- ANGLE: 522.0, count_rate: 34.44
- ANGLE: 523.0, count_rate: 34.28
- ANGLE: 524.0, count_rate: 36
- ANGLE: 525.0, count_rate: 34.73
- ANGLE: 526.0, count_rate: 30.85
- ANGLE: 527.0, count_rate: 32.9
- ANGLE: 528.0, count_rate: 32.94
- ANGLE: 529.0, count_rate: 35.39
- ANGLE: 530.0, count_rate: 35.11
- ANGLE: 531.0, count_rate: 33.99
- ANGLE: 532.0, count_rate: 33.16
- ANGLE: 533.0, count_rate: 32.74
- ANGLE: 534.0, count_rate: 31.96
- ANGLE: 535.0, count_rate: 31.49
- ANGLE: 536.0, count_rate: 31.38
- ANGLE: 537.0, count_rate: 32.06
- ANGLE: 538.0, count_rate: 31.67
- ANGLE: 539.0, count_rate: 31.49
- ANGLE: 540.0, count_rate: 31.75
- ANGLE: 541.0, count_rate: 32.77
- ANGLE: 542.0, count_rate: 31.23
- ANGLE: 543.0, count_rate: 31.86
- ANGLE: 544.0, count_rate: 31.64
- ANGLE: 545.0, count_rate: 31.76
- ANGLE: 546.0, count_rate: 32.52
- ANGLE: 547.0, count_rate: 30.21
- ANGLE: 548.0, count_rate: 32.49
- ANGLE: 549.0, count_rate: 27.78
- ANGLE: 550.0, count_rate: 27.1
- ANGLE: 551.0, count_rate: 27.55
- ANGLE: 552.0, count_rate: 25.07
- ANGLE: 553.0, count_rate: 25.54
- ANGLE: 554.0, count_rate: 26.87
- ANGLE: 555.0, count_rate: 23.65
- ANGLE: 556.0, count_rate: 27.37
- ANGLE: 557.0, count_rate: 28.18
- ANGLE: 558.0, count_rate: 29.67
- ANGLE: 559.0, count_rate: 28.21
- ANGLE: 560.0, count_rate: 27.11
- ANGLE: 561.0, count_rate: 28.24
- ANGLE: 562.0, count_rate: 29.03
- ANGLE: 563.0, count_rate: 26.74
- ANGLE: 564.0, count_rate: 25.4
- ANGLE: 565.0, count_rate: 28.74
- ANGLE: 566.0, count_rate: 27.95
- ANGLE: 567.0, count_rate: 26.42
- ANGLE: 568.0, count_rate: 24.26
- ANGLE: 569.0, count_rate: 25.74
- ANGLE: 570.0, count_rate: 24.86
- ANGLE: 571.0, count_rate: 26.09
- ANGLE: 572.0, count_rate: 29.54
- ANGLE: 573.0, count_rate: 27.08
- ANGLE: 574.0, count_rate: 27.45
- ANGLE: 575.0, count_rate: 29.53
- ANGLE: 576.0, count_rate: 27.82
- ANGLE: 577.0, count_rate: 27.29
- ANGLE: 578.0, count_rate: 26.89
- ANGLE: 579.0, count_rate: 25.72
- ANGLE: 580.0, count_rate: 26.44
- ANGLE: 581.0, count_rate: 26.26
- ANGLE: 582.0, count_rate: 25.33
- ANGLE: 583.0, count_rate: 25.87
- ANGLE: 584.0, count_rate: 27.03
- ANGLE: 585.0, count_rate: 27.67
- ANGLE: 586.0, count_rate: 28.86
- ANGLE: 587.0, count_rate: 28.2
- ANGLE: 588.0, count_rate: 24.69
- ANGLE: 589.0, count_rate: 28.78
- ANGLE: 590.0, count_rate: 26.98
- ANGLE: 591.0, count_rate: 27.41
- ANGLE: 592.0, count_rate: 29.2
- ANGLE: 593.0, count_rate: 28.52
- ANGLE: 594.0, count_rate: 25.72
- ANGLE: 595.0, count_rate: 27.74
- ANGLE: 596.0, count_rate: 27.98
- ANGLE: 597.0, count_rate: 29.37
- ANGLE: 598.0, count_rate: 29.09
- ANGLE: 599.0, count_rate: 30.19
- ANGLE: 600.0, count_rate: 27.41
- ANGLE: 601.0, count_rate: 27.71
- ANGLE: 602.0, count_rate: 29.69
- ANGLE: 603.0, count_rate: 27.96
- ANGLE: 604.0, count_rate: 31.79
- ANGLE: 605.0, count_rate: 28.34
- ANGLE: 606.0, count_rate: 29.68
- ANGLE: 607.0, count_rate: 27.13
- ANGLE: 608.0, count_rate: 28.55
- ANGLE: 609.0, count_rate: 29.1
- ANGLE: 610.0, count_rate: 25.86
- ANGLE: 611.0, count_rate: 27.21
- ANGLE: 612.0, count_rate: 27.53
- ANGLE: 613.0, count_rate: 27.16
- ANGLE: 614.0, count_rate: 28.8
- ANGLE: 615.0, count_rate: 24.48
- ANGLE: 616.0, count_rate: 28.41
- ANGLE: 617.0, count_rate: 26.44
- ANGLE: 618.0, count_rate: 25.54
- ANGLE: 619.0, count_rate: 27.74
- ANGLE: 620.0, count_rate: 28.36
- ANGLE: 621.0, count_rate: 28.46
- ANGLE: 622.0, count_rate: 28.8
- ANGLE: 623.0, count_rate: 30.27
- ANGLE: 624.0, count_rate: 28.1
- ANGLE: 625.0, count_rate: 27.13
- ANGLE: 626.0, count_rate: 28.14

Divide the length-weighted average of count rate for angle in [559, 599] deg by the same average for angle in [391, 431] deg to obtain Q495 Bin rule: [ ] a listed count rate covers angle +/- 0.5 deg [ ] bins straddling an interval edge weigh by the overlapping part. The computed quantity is 0.6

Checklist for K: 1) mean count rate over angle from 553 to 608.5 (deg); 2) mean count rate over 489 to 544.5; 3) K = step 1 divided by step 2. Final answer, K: 0.8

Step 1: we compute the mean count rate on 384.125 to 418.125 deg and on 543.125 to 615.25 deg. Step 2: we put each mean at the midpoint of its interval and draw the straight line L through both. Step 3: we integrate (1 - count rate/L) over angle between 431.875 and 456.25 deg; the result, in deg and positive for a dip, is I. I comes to 1.6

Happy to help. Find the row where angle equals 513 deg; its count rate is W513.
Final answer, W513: 36.6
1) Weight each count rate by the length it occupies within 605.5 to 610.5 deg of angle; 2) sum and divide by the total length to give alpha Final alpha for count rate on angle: 28.1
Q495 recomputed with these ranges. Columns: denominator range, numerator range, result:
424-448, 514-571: 0.79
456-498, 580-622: 0.77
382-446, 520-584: 0.69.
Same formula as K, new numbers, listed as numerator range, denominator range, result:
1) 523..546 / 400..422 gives 0.78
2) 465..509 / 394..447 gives 0.86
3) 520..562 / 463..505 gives 0.87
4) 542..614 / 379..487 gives 0.68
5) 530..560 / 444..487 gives 0.81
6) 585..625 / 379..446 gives 0.65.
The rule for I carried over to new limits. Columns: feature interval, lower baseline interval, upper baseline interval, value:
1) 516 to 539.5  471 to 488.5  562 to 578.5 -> -2.2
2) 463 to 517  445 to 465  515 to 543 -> 0.4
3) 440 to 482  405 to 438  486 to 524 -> 0.1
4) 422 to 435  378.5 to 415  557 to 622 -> 1.2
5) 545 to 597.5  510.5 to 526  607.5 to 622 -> 6.3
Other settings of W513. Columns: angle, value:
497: 34.08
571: 26.09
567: 26.42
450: 37.27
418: 36.97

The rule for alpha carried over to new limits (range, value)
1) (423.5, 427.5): 41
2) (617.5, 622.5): 27.8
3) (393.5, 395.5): 48.3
